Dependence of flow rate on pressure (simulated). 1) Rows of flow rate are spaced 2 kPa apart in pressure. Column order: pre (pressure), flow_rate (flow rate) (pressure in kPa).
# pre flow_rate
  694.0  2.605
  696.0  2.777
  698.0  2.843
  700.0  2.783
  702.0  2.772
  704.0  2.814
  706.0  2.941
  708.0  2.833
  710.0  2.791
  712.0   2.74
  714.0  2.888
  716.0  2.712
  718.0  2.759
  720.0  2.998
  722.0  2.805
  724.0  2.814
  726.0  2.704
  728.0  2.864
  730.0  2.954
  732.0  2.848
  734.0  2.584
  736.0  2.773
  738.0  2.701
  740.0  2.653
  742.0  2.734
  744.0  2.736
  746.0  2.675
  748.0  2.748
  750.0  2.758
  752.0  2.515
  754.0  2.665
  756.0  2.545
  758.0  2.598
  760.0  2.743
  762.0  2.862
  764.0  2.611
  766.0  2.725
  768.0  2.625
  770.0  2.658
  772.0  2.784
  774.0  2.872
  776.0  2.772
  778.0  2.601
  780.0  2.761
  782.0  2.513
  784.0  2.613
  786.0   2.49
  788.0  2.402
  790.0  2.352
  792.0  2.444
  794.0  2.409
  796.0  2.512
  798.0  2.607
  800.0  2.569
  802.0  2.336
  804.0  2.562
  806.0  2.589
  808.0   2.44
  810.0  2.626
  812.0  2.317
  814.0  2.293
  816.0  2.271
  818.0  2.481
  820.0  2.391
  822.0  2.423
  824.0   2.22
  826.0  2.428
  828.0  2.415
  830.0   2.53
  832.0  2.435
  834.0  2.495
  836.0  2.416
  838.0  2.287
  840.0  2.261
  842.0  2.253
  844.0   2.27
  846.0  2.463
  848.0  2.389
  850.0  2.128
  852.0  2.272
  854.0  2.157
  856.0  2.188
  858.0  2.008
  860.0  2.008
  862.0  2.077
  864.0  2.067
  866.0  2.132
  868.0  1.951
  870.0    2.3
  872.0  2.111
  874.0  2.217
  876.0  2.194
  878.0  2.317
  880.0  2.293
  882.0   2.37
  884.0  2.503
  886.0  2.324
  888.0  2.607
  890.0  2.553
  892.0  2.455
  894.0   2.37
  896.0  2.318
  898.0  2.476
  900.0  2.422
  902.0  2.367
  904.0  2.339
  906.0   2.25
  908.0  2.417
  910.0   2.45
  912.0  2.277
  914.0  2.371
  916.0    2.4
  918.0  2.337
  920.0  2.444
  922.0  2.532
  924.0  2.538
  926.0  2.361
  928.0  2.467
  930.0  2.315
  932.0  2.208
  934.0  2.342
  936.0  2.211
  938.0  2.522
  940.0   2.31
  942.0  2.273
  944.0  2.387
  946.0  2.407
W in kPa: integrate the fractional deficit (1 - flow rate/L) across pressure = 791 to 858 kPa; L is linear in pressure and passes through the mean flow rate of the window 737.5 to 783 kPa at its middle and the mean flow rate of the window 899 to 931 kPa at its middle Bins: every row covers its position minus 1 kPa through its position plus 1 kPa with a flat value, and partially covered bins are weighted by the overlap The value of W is 4.8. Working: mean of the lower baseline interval 2.69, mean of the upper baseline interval 2.39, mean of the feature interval 2.38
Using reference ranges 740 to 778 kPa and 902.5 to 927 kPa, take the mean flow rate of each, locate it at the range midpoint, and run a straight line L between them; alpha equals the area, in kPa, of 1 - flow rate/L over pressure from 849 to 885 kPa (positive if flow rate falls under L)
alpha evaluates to 4.38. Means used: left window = 2.7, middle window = 2.18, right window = 2.39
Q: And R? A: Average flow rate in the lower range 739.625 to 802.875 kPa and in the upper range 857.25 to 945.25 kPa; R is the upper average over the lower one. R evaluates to 0.9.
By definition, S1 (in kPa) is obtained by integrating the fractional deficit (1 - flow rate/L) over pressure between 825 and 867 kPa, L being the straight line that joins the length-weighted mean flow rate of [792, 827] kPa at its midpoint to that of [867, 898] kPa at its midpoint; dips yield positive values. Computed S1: 2.03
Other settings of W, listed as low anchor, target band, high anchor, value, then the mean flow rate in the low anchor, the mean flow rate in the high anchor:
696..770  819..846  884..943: 1.9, 2.75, 2.39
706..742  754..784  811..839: -0.9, 2.79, 2.39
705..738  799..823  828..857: 0.1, 2.81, 2.33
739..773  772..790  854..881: -0.4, 2.68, 2.14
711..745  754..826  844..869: -1.8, 2.78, 2.16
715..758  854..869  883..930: 2.6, 2.74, 2.41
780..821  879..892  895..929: -0.2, 2.47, 2.4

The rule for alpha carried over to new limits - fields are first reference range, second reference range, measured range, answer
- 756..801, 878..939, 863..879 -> 1.9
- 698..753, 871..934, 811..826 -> 1.3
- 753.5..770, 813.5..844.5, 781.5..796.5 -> 0.5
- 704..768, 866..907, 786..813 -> 1.0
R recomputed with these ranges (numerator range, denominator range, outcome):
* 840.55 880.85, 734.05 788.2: 0.82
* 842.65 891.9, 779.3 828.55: 0.92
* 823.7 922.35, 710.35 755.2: 0.84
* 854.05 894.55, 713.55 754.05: 0.82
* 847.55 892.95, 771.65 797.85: 0.87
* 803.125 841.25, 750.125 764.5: 0.91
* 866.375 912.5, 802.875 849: 0.97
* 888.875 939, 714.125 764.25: 0.87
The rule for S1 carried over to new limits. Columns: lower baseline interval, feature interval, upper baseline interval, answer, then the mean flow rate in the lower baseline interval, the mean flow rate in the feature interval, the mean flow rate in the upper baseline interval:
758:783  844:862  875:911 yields 2.13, 2.71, 2.2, 2.39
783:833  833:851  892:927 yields 0.74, 2.45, 2.33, 2.39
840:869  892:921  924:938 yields -1.09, 2.17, 2.38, 2.35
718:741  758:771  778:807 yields -0.29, 2.79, 2.7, 2.51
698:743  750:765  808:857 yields -0.04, 2.79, 2.66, 2.35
